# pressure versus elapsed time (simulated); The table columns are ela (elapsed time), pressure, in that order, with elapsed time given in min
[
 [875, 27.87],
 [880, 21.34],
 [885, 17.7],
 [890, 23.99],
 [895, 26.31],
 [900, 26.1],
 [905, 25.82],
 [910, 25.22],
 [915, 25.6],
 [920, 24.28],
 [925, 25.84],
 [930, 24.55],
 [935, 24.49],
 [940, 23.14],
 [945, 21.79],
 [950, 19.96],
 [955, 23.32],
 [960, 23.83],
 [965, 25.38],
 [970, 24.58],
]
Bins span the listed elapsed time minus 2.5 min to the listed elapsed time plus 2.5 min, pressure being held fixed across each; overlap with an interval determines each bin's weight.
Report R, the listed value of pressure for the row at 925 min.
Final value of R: 25.84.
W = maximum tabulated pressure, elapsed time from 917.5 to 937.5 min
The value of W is 25.84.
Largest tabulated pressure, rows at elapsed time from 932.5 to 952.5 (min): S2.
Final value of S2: 24.49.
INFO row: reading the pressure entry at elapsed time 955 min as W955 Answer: 23.32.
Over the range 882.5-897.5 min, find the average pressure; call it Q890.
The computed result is 22.7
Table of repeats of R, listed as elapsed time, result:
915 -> 25.6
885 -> 17.7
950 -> 19.96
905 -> 25.82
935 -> 24.49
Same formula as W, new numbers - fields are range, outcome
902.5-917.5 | 25.82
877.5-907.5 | 26.31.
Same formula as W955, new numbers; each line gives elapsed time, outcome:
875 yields 27.87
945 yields 21.79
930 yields 24.55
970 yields 24.58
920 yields 24.28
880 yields 21.34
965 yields 25.38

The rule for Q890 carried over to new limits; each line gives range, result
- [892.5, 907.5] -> 26.1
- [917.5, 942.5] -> 24.5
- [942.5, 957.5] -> 21.7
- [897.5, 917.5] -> 25.7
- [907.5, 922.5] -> 25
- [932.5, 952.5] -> 22.3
